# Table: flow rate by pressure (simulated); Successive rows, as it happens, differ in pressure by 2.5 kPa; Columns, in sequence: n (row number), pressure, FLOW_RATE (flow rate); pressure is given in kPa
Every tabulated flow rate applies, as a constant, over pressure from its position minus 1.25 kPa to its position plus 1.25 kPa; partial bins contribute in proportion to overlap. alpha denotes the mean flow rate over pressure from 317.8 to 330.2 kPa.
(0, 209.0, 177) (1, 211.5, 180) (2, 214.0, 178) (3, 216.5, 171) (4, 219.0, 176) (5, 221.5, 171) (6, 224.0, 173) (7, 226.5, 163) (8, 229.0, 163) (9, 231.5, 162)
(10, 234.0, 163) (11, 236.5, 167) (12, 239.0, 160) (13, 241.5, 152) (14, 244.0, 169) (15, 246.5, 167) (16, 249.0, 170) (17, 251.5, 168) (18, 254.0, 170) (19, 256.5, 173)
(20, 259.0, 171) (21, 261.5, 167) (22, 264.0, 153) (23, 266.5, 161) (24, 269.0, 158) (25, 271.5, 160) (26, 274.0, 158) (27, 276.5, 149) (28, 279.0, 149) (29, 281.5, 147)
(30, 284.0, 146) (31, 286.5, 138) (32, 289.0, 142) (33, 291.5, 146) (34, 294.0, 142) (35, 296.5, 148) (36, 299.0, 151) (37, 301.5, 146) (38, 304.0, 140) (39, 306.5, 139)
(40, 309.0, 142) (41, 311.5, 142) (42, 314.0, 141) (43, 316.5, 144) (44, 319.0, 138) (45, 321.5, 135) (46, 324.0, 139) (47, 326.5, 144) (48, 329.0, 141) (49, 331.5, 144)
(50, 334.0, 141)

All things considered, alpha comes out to 139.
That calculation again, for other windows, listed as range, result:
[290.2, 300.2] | 147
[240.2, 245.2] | 160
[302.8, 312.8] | 141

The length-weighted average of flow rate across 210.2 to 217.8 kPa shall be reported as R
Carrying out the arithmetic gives 176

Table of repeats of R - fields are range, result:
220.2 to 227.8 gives 169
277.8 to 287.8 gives 145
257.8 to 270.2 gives 162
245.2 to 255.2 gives 169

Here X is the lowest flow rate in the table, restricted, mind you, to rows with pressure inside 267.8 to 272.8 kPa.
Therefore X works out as 158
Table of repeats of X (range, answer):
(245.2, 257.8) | 167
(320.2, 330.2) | 135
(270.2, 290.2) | 138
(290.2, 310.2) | 139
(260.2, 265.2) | 153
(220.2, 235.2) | 162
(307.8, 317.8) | 141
